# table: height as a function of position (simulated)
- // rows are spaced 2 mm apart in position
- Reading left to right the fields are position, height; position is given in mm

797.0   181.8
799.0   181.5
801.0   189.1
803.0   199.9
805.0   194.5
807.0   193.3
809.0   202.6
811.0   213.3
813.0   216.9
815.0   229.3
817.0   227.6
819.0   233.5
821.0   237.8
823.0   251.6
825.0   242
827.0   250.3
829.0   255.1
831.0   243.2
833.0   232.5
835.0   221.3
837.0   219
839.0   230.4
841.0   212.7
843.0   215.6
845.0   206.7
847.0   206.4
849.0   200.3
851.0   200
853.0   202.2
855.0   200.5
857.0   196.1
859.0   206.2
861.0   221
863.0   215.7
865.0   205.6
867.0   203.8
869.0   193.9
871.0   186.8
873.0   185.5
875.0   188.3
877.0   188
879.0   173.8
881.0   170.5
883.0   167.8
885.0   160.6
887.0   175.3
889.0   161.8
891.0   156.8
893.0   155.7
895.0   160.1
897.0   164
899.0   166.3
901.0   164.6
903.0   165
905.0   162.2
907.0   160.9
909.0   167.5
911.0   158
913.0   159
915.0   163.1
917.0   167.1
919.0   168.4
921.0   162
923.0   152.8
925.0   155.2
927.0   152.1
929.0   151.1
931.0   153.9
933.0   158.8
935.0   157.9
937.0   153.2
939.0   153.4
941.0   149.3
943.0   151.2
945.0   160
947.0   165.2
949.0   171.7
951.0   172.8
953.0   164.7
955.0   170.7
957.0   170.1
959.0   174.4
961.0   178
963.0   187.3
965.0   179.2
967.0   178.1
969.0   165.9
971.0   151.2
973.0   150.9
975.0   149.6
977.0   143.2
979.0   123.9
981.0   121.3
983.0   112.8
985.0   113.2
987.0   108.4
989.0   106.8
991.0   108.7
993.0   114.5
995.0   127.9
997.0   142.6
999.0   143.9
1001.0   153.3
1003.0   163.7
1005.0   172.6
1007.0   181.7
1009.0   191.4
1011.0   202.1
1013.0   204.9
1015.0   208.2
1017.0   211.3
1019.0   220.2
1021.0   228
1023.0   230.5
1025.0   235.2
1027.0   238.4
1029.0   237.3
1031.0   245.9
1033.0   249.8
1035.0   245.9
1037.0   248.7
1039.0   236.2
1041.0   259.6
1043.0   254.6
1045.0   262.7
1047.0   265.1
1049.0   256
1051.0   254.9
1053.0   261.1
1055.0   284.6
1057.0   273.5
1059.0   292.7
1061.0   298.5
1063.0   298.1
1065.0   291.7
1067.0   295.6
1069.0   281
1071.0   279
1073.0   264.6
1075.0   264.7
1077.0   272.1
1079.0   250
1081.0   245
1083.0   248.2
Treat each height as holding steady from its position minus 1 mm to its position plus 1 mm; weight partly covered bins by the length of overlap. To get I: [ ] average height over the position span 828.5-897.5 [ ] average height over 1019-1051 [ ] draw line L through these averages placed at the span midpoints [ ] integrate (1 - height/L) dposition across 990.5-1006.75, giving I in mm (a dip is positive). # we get 6.3 mm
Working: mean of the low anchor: 196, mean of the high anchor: 246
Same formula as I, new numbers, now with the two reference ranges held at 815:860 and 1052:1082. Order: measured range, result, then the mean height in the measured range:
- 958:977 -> 6.5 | 167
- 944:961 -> 5.5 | 169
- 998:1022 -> 6.7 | 190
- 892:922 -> 9.5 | 163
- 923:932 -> 3.3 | 153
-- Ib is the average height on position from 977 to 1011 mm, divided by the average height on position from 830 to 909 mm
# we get 0.73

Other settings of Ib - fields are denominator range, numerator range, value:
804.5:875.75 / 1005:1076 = 1.16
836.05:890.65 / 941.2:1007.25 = 0.77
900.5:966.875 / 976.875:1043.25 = 1.13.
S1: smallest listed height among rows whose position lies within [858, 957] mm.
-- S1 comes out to 149.3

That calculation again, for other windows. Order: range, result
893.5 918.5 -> 158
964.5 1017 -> 106.8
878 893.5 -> 155.7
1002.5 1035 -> 163.7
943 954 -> 151.2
